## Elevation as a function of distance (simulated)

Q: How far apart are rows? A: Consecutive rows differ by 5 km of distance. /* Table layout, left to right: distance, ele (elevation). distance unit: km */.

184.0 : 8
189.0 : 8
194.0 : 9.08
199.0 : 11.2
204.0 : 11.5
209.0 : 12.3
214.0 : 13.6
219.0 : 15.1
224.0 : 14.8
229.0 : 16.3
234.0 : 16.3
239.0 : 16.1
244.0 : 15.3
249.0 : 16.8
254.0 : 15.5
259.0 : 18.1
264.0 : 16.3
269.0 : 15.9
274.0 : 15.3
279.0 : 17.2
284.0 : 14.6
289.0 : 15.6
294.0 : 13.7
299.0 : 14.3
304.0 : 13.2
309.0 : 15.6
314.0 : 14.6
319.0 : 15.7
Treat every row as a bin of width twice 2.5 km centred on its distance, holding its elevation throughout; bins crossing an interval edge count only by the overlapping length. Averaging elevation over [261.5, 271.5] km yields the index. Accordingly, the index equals 16.1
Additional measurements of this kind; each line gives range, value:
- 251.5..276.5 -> 16.2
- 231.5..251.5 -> 16.1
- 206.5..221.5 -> 13.7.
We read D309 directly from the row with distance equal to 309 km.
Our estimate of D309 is 15.6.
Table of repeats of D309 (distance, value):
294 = 13.7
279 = 17.2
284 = 14.6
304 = 13.2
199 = 11.2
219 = 15.1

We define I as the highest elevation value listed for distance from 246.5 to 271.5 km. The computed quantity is 18.1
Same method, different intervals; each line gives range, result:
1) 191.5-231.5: 16.3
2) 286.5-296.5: 15.6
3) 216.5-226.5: 15.1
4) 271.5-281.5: 17.2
